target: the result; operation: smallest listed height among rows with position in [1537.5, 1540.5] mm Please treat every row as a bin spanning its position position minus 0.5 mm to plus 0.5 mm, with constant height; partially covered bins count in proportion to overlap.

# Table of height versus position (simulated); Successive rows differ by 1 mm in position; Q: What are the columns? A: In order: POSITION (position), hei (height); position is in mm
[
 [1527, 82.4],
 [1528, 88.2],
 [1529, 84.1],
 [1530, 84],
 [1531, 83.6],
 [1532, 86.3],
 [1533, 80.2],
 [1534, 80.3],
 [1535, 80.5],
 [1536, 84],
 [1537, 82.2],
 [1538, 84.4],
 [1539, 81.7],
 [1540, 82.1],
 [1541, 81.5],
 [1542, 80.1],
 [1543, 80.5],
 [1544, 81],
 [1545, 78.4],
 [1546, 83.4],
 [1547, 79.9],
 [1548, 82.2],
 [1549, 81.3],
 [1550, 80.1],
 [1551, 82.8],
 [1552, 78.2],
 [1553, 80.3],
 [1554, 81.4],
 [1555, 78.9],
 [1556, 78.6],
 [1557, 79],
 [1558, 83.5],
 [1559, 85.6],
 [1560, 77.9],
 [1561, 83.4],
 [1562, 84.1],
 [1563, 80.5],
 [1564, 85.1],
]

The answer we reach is 81.7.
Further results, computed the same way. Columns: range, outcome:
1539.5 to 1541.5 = 81.5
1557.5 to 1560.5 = 77.9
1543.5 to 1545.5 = 78.4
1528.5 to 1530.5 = 84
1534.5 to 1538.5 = 80.5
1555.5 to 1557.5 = 78.6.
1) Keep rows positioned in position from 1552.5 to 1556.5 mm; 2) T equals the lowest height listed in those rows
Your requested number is 78.6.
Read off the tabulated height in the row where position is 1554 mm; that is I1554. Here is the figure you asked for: 81.4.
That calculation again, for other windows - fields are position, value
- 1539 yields 81.7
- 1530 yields 84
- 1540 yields 82.1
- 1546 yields 83.4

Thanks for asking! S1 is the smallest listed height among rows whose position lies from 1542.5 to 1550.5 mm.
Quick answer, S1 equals 78.4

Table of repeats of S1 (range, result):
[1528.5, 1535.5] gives 80.2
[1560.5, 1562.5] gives 83.4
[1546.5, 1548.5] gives 79.9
